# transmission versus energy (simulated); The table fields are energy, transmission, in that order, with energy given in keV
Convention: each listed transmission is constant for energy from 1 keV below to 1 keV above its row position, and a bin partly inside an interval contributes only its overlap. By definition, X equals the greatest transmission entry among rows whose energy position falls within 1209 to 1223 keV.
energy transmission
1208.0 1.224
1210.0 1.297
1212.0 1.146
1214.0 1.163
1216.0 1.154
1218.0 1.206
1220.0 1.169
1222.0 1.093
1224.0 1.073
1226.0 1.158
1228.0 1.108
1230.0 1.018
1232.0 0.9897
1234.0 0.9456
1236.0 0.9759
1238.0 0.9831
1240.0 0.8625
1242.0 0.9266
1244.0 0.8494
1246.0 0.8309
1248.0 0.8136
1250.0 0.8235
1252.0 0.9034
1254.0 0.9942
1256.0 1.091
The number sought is 1.297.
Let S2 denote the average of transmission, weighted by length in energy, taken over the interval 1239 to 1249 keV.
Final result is 0.857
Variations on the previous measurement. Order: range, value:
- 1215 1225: 1.14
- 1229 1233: 1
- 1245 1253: 0.843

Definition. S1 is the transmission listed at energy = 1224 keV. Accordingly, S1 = 1.073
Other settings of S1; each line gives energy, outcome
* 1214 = 1.163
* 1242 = 0.9266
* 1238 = 0.9831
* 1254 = 0.9942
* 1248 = 0.8136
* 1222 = 1.093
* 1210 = 1.297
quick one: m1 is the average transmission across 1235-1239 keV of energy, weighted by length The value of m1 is 0.98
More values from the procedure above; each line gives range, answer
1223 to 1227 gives 1.12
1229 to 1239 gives 0.982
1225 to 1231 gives 1.09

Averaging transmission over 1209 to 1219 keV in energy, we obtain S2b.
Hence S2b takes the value 1.19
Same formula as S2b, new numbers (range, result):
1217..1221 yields 1.19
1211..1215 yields 1.15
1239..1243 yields 0.895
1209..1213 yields 1.22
